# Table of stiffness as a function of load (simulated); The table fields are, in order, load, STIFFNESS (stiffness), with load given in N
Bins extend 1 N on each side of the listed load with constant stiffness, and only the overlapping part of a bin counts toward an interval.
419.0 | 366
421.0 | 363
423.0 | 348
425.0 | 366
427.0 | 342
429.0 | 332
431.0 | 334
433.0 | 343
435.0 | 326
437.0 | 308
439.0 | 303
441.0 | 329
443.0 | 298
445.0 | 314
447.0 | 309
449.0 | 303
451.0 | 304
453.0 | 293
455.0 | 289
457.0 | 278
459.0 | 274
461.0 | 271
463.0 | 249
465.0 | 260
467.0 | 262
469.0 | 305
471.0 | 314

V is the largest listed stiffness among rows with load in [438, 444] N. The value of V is 329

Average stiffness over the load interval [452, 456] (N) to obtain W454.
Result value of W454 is 291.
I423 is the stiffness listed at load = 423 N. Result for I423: 348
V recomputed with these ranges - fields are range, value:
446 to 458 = 309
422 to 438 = 366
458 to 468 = 274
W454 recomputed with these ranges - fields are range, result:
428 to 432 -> 333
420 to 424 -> 356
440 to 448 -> 312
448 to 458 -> 293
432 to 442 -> 322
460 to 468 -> 260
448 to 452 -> 304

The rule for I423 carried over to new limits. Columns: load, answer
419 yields 366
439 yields 303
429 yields 332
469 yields 305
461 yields 271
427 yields 342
